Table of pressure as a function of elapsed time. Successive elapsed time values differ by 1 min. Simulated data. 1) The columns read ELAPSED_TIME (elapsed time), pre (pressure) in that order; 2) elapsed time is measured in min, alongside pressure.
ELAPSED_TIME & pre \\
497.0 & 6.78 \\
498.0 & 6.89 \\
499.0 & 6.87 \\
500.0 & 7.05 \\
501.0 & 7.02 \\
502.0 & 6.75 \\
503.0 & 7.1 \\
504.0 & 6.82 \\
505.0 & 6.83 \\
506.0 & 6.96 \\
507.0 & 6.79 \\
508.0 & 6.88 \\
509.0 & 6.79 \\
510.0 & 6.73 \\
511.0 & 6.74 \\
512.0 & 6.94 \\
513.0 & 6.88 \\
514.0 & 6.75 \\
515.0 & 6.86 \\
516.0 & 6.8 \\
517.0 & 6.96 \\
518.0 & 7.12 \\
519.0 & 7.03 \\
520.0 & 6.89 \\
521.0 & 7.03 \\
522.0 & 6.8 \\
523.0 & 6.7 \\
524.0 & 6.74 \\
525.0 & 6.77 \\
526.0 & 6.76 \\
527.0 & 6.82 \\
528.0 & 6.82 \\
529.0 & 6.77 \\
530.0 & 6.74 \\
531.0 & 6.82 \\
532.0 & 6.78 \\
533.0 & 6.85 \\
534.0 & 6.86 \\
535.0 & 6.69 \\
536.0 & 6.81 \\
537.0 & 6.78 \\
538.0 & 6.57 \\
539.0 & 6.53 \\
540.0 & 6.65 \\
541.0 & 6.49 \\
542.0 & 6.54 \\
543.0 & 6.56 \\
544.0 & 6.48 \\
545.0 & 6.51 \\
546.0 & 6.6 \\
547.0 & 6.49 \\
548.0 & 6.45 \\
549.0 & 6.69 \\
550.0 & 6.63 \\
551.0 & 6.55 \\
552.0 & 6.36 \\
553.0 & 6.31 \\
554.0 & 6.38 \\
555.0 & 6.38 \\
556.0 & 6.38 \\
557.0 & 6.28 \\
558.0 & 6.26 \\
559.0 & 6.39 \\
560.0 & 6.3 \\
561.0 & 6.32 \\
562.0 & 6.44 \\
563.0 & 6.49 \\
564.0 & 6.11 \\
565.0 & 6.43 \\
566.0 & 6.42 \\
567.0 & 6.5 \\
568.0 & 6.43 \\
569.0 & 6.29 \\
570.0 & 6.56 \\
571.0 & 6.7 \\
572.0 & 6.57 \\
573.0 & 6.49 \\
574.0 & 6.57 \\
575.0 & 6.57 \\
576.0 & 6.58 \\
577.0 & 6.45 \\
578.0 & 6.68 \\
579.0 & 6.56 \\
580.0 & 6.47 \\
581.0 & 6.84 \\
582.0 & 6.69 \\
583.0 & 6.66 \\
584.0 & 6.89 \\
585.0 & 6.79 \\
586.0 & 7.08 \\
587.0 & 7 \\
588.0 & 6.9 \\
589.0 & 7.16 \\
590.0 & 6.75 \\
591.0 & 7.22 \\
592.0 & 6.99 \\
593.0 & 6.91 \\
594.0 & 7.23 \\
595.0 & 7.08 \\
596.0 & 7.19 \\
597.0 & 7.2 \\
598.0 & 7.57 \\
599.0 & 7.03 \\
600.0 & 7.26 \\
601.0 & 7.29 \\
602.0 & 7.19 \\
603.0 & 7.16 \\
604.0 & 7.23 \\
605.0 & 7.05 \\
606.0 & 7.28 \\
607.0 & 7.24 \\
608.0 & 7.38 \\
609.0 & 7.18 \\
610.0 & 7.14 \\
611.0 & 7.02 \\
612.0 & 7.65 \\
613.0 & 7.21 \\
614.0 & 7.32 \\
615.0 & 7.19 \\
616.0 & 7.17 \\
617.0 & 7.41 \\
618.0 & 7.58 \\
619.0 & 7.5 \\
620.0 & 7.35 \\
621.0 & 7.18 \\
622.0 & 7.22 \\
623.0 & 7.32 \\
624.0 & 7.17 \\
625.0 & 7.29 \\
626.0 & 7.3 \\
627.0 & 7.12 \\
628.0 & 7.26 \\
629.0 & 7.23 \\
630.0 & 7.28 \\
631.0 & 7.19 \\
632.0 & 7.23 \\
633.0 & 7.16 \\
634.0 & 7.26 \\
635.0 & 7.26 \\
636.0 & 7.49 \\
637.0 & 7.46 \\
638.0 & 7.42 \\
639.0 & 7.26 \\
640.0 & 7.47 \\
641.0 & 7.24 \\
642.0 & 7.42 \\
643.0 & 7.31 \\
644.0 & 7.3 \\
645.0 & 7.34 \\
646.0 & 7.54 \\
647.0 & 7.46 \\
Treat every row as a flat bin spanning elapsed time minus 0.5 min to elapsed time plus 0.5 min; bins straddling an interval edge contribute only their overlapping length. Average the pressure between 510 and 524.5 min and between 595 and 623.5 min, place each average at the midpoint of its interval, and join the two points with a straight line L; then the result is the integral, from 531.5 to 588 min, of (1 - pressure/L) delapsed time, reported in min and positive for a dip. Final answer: 3.9 min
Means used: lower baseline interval 6.87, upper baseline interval 7.26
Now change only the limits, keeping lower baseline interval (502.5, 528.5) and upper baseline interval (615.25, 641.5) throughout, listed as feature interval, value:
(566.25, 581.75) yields 1.17 min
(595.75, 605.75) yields -0.04 min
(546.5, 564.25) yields 1.54 min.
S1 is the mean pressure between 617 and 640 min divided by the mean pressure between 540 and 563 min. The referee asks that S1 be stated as 1.1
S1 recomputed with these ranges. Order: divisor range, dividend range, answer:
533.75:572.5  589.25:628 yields 1.11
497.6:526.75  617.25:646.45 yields 1.06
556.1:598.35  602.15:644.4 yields 1.09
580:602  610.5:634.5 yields 1.04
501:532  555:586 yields 0.95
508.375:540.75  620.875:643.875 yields 1.07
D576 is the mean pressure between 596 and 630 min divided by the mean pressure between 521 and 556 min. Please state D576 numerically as 1.1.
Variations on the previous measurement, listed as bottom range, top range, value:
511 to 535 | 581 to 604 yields 1.03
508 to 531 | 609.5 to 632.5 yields 1.06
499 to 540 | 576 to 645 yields 1.05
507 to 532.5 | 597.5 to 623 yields 1.06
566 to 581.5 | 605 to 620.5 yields 1.12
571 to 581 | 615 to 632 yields 1.11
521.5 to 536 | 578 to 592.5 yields 1.01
